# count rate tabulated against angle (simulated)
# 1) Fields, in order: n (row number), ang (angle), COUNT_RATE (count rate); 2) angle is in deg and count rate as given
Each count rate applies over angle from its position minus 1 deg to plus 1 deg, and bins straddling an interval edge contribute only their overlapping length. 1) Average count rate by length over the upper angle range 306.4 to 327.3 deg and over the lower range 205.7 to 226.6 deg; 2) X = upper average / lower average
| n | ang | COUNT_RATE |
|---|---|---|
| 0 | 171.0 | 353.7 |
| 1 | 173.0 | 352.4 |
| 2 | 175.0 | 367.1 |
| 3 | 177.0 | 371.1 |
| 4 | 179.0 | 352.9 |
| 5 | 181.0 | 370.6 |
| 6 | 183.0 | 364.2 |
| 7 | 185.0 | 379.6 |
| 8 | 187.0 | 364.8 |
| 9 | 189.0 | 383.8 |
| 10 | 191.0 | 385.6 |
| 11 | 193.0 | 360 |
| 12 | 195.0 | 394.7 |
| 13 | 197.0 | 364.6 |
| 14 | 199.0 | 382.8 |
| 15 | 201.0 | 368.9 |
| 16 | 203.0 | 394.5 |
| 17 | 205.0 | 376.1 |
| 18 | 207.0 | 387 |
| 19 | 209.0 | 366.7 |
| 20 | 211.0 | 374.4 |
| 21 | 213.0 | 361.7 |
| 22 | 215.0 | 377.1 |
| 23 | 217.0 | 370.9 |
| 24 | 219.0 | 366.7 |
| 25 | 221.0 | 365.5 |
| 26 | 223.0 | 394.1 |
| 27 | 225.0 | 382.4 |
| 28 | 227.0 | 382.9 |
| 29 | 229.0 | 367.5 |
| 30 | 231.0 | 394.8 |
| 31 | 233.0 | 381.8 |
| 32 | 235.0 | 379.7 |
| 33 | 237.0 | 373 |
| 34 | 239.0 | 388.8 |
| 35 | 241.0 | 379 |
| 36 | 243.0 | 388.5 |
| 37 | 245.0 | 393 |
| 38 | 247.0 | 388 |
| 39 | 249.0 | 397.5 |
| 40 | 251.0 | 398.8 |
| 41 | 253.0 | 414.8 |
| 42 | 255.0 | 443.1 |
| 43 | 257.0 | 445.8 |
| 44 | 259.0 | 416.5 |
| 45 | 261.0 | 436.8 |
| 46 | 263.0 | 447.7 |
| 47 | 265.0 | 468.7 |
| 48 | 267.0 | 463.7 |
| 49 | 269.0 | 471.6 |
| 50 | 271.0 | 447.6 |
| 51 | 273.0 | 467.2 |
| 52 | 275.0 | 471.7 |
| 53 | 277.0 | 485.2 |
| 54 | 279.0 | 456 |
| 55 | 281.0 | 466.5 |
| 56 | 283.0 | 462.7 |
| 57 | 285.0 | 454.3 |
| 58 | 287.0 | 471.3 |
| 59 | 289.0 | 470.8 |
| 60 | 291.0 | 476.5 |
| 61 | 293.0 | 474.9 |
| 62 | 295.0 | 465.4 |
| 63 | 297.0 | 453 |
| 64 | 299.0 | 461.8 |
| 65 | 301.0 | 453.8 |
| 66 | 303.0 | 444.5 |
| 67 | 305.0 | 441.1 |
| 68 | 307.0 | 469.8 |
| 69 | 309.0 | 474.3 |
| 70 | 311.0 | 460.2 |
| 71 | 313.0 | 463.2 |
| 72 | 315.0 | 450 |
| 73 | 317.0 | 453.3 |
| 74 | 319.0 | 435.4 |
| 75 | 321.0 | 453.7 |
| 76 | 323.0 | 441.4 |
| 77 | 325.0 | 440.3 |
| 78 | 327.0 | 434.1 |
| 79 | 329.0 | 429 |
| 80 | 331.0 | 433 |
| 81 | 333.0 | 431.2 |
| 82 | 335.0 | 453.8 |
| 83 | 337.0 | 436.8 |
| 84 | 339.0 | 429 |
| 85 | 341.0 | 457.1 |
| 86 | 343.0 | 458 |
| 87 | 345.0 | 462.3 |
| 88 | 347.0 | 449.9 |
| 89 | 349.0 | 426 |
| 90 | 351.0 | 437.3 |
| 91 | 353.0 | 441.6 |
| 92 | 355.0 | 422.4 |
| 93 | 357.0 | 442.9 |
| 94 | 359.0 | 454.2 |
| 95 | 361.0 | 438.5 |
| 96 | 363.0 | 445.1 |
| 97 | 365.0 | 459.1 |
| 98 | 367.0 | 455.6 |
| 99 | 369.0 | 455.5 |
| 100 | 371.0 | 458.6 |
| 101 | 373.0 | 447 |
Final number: 1.2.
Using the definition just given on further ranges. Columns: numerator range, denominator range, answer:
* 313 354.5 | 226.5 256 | 1.13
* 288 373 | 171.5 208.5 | 1.21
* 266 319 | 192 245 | 1.22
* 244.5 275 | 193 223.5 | 1.16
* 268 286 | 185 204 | 1.23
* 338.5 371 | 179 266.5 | 1.15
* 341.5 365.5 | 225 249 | 1.16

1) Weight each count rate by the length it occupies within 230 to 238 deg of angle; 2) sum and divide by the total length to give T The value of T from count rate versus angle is 382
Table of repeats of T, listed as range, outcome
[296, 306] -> 451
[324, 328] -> 437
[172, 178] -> 364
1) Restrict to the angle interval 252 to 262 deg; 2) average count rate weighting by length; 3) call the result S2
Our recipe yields 431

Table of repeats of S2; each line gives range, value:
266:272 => 461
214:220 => 372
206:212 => 376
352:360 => 440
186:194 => 374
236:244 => 382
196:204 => 378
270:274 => 457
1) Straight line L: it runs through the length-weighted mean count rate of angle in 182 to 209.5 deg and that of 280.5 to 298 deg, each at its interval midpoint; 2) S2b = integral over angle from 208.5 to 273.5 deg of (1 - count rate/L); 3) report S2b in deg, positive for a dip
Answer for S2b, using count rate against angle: 2.8 deg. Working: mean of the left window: 377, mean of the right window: 466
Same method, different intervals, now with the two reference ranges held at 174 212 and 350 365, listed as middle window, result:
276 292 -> -2.20 deg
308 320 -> -0.92 deg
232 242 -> 0.30 deg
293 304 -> -1.06 deg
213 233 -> 0.47 deg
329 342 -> -0.20 deg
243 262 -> -0.71 deg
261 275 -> -1.91 deg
